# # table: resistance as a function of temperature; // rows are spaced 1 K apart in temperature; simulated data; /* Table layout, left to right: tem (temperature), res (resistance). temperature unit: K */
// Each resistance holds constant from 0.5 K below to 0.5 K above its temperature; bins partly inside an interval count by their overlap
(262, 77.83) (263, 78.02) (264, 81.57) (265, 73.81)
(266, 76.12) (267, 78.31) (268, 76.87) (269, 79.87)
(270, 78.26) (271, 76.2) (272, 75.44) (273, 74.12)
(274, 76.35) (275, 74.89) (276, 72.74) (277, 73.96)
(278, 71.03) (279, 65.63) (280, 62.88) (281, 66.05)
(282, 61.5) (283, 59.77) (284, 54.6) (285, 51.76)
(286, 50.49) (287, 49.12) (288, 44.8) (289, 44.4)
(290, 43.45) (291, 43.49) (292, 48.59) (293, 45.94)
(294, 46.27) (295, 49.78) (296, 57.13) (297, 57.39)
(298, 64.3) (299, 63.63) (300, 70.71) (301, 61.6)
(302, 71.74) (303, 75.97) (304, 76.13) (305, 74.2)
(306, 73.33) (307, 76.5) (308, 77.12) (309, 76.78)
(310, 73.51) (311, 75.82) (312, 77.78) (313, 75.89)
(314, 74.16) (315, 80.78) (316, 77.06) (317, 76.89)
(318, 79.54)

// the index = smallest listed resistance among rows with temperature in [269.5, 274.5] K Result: 74.12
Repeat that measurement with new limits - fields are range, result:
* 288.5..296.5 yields 43.45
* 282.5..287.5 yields 49.12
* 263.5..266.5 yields 73.81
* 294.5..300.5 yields 49.78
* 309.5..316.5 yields 73.51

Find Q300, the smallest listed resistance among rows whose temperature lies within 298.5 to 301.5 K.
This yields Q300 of 61.6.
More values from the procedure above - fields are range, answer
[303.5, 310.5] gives 73.33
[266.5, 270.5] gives 76.87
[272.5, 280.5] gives 62.88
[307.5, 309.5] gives 76.78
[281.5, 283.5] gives 59.77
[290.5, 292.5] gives 43.49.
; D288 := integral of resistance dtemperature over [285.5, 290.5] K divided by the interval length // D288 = 46.5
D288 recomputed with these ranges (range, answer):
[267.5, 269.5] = 78.4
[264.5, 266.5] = 75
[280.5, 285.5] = 58.7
